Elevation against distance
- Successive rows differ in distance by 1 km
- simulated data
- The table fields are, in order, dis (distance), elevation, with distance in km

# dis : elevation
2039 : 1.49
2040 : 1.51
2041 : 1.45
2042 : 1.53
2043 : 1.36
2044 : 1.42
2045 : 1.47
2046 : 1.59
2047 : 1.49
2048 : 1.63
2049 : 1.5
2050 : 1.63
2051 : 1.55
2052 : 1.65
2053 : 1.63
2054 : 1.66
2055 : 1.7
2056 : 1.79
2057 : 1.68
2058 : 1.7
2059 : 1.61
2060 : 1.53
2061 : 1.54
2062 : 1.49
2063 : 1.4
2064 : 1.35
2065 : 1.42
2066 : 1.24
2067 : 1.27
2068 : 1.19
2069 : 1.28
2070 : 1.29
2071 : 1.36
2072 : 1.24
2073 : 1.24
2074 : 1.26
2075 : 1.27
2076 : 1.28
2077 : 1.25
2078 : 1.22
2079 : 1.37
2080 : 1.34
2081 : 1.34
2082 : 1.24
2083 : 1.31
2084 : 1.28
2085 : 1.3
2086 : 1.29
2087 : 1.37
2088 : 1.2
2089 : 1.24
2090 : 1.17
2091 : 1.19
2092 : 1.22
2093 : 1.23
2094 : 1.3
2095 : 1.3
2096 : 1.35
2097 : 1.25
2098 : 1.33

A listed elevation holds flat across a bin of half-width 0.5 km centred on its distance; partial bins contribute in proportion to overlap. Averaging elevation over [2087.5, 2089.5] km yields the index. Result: 1.22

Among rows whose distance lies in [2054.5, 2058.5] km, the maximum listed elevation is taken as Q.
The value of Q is 1.79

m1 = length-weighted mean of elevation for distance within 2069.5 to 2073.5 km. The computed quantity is 1.28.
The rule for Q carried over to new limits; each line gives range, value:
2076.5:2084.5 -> 1.37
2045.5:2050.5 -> 1.63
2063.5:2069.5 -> 1.42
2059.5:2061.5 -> 1.54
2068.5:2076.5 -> 1.36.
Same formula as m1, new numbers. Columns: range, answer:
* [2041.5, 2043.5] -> 1.45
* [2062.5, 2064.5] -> 1.38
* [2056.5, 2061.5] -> 1.61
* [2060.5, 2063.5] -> 1.48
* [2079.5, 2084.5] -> 1.3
